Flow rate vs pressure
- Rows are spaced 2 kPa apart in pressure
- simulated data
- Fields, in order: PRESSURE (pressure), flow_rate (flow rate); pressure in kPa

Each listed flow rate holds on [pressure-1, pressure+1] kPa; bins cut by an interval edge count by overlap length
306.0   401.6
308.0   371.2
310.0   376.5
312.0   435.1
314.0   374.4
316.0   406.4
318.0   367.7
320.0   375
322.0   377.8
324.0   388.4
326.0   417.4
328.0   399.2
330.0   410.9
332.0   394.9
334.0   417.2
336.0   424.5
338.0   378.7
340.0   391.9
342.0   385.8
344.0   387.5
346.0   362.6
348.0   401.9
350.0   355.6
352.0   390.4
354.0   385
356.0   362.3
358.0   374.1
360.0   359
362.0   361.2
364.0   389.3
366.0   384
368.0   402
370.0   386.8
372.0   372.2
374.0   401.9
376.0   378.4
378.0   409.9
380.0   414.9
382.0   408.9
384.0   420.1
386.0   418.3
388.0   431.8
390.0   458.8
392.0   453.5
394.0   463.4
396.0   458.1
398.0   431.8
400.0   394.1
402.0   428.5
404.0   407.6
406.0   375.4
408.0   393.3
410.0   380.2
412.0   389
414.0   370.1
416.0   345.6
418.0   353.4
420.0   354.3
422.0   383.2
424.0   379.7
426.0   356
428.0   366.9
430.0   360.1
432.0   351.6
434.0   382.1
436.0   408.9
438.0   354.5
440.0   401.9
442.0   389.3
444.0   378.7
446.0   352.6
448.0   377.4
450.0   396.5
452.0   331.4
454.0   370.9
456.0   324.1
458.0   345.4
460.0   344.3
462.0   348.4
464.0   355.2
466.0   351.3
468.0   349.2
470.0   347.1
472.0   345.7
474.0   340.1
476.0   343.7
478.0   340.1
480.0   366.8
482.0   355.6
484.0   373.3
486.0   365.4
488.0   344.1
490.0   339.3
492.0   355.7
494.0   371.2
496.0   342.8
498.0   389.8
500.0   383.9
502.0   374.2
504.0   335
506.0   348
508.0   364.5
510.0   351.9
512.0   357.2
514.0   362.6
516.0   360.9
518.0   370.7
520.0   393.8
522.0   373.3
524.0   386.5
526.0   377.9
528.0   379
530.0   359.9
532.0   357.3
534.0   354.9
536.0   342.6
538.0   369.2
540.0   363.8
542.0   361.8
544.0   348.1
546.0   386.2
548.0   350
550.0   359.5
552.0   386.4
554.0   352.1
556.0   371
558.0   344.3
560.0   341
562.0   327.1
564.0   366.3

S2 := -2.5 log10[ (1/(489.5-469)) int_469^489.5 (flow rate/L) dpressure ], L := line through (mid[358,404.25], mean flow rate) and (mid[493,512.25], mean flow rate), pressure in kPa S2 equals 0.06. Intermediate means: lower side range 409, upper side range 362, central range 352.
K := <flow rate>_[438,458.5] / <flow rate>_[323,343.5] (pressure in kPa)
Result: 0.92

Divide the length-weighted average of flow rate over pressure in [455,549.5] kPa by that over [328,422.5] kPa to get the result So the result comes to 0.9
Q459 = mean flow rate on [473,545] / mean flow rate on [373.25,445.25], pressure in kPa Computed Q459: 0.9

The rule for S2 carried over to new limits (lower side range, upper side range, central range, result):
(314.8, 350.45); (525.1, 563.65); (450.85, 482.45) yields 0.07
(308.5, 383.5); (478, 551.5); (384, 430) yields -0.05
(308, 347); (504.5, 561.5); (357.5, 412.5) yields -0.06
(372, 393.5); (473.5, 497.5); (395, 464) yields 0.04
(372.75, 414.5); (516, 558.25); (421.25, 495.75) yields 0.09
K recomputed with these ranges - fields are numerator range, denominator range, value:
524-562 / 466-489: 1.03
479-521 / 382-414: 0.87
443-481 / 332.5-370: 0.92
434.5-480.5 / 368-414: 0.87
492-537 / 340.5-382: 0.95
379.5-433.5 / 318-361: 1.03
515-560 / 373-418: 0.89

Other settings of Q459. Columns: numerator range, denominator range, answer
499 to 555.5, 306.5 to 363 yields 0.94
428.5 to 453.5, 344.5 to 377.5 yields 0.98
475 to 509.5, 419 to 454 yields 0.96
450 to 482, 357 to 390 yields 0.88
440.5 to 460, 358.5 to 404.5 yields 0.89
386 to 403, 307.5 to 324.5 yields 1.14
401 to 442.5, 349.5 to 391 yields 0.96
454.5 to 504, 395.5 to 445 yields 0.92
